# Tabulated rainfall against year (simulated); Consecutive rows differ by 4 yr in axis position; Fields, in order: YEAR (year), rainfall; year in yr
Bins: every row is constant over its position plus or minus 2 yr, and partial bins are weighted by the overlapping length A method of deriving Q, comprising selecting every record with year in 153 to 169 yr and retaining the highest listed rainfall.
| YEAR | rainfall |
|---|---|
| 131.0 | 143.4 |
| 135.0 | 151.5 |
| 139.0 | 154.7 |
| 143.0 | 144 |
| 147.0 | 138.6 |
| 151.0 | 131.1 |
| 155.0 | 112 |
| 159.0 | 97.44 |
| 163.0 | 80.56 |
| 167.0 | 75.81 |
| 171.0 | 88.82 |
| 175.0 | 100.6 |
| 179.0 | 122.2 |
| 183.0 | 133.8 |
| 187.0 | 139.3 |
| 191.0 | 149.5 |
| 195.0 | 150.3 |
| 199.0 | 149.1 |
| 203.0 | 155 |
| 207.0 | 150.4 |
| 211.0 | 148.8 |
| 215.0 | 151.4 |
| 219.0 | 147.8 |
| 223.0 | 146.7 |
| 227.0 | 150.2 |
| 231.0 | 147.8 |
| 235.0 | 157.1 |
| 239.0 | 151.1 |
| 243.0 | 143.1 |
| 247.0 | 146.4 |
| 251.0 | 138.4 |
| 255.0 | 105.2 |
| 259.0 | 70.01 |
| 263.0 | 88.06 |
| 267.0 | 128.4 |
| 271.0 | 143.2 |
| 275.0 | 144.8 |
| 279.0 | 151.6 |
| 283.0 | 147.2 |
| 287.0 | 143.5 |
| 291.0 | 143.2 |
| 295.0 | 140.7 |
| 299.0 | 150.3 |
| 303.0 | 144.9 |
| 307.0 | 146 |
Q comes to 112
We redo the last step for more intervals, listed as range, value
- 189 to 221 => 155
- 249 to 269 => 138.4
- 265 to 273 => 143.2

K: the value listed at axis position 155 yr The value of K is 112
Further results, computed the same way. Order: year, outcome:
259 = 70.01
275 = 144.8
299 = 150.3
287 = 143.5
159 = 97.44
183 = 133.8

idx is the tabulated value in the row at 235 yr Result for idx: 157.1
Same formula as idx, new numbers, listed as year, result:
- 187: 139.3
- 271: 143.2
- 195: 150.3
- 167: 75.81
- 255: 105.2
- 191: 149.5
